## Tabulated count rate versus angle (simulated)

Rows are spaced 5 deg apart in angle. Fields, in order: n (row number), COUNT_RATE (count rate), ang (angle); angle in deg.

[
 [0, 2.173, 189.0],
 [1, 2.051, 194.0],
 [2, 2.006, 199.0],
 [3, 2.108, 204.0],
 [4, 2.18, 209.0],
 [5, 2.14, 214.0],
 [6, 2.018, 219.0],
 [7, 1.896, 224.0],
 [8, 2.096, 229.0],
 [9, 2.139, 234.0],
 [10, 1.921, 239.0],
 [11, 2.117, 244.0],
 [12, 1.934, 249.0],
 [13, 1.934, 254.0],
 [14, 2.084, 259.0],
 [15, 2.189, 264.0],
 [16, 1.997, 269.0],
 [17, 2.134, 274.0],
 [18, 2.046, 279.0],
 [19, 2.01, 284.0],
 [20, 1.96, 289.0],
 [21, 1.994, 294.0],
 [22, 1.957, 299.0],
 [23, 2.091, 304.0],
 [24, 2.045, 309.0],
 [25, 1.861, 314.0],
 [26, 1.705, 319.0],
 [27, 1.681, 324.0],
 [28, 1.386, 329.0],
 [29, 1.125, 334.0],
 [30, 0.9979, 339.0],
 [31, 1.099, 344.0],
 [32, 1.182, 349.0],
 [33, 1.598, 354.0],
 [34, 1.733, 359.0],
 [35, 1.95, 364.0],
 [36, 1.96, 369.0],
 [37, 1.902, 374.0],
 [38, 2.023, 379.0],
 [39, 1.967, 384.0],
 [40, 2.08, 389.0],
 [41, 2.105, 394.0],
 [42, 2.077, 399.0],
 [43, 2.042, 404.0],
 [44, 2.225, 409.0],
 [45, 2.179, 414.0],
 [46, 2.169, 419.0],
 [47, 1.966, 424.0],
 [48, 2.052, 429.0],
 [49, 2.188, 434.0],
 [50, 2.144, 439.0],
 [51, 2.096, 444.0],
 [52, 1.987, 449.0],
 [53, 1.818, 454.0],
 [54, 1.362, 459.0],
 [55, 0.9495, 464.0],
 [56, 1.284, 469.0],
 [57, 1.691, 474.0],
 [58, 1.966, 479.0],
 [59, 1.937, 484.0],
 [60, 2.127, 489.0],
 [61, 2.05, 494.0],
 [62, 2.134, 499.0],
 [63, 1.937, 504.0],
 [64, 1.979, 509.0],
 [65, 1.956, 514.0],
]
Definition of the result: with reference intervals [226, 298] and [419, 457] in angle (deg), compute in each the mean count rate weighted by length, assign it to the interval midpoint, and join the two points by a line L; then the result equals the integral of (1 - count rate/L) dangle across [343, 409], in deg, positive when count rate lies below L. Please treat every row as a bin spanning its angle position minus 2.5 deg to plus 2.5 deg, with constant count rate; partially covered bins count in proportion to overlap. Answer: 5.8 deg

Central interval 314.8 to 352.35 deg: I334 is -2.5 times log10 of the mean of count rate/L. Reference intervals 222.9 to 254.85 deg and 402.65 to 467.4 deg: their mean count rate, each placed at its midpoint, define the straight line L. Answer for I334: 0.42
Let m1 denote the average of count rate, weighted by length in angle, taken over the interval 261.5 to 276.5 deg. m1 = 2.11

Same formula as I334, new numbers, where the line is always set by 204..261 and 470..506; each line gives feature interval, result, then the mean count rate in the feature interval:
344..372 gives 0.216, 1.64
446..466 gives 0.250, 1.56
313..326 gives 0.158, 1.74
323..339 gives 0.465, 1.31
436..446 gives -0.084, 2.12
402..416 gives -0.091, 2.15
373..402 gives -0.025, 2.03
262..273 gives -0.033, 2.09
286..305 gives 0.015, 1.99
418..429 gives -0.042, 2.05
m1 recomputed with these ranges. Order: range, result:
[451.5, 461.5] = 1.59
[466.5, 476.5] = 1.49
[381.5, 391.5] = 2.02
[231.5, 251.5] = 2.03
